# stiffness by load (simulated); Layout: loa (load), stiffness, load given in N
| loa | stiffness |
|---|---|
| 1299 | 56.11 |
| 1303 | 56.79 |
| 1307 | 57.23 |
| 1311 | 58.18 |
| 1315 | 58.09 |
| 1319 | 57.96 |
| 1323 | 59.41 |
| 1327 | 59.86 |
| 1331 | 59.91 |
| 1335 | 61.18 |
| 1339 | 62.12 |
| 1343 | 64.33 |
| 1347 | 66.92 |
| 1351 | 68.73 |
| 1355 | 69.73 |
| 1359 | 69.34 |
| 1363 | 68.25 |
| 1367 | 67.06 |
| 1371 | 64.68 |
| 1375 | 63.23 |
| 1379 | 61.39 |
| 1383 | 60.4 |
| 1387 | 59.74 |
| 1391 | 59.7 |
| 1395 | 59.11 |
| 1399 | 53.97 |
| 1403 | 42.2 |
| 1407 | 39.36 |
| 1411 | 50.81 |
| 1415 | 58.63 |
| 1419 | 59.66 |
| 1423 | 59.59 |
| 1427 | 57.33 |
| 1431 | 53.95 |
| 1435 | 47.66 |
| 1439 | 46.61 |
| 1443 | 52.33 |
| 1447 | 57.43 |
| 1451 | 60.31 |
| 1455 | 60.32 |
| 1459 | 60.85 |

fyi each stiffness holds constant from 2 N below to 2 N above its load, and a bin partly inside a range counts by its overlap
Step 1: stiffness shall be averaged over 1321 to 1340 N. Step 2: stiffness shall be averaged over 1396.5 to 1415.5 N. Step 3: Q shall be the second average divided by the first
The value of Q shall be 0.80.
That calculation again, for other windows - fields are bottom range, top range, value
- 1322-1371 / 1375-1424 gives 0.86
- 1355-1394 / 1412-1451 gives 0.86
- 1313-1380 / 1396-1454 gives 0.83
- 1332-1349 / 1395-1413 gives 0.76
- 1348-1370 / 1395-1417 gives 0.73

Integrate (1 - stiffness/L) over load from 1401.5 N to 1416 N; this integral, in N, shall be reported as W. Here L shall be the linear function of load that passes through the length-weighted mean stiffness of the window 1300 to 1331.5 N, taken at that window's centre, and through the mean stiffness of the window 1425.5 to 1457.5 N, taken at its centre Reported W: 2.2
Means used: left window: 58.3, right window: 54.5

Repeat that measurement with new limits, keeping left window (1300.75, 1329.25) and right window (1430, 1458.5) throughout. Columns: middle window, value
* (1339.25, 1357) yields -3.0 N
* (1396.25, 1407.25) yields 1.7 N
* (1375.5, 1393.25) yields -1.4 N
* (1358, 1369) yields -2.2 N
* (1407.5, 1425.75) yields -0.2 N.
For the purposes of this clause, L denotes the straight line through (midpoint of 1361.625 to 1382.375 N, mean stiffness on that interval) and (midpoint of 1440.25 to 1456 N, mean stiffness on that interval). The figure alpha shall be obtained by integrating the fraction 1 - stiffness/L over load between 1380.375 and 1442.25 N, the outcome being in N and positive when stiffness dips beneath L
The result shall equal 6.8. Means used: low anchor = 64.5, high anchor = 56.9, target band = 54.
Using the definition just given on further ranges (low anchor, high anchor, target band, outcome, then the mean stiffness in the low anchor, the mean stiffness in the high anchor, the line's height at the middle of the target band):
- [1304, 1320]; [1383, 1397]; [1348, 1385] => -4.3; 57.8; 59.6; 59.1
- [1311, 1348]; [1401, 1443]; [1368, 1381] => -1.6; 60.8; 51.6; 56.3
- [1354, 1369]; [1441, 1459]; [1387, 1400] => 1.3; 68.5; 58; 64.7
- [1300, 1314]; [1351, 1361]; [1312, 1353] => 1.2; 57.4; 69.4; 63.6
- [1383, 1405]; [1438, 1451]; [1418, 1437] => -0.4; 55.4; 53.8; 54.4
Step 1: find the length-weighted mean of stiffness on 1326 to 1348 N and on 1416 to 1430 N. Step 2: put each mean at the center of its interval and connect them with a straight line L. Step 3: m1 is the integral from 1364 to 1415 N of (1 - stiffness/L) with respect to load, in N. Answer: 2.5 N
